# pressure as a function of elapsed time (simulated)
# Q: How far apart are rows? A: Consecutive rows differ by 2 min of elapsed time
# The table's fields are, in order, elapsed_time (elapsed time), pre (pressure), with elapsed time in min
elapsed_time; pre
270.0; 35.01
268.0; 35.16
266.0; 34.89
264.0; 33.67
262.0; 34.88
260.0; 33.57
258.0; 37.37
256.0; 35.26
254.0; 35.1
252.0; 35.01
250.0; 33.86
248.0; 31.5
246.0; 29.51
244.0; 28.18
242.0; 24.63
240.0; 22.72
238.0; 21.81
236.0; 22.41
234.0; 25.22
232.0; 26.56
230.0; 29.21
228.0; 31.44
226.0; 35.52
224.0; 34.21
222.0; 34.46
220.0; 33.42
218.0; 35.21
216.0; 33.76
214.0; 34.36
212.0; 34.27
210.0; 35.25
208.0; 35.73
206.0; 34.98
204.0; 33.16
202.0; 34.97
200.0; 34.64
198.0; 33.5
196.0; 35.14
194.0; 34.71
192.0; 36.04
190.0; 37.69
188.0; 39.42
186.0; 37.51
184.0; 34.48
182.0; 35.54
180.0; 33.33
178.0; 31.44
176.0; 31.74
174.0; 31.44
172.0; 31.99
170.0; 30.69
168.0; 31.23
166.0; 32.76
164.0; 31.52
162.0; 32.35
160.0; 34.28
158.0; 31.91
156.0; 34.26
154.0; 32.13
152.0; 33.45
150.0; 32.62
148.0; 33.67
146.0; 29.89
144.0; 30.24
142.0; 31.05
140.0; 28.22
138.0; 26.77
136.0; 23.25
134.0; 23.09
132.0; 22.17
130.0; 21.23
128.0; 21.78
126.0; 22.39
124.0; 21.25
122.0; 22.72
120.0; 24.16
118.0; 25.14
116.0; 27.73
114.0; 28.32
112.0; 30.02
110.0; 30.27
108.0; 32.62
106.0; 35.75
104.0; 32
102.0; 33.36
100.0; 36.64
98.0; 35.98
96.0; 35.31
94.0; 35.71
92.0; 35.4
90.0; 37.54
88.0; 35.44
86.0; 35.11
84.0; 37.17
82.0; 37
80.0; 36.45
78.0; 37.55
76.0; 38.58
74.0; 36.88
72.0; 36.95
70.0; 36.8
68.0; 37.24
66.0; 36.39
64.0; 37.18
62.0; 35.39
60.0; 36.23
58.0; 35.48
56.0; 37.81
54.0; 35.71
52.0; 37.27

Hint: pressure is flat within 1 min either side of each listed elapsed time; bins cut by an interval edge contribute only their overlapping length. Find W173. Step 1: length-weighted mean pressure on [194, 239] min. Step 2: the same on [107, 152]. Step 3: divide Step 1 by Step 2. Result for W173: 1.20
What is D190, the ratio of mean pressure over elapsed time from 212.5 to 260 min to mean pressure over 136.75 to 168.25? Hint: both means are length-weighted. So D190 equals 1.0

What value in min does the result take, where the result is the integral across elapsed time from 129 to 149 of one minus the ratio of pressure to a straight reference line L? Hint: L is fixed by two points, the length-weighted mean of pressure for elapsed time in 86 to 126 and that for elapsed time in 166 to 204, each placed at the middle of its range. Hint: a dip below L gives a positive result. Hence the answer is 3.4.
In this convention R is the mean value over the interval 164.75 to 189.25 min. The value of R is 33.5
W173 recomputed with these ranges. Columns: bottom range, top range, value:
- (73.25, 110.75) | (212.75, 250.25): 0.84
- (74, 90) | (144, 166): 0.88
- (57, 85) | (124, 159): 0.76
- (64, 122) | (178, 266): 0.97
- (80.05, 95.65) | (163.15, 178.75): 0.87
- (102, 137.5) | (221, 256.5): 1.13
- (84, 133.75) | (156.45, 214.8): 1.13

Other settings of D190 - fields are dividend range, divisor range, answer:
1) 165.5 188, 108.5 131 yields 1.32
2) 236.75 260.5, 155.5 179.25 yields 0.95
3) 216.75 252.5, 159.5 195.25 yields 0.88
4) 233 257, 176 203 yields 0.82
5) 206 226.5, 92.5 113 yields 1.02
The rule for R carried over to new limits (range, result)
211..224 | 34.2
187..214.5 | 35.3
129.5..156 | 28.6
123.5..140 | 23.1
